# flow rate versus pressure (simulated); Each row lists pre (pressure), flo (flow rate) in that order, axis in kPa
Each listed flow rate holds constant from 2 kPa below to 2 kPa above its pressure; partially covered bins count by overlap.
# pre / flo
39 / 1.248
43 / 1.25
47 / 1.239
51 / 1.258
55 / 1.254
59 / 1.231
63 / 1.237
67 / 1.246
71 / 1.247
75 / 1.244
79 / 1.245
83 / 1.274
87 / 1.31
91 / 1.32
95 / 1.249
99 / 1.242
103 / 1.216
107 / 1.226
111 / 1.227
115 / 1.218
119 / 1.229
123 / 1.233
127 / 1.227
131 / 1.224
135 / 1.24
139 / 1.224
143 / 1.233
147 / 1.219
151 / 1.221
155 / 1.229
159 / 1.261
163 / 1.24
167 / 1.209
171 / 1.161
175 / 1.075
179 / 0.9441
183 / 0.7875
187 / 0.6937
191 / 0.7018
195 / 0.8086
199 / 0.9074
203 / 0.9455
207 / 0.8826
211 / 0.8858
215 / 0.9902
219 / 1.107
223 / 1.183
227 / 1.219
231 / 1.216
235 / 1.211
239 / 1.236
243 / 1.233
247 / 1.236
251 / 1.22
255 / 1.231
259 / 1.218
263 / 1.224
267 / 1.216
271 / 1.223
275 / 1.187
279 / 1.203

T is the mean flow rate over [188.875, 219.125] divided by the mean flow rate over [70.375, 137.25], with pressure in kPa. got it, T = 0.71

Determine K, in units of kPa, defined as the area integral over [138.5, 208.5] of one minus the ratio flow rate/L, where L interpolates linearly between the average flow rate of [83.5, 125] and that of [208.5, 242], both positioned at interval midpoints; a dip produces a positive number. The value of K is 8.6 kPa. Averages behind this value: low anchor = 1.25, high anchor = 1.13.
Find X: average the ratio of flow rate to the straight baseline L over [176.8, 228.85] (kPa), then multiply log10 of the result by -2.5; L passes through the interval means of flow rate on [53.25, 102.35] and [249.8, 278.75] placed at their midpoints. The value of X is 0.306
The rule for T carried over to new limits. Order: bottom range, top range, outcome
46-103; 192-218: 0.72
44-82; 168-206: 0.72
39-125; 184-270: 0.86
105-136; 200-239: 0.88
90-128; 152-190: 0.86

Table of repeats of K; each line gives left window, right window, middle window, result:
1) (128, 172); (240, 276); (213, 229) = 1.3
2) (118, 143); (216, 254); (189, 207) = 5.4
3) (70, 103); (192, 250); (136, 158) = -0.9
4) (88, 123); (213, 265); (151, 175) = 0.3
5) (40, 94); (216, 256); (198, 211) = 3.3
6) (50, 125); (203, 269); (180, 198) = 6.3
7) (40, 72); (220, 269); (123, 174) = 0.4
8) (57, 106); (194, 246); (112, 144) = -0.9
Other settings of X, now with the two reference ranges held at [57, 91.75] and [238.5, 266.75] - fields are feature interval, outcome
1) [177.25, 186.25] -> 0.42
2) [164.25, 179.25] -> 0.11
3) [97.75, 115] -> 0.02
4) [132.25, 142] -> 0.01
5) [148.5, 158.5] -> 0.01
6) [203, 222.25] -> 0.25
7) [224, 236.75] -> 0.02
